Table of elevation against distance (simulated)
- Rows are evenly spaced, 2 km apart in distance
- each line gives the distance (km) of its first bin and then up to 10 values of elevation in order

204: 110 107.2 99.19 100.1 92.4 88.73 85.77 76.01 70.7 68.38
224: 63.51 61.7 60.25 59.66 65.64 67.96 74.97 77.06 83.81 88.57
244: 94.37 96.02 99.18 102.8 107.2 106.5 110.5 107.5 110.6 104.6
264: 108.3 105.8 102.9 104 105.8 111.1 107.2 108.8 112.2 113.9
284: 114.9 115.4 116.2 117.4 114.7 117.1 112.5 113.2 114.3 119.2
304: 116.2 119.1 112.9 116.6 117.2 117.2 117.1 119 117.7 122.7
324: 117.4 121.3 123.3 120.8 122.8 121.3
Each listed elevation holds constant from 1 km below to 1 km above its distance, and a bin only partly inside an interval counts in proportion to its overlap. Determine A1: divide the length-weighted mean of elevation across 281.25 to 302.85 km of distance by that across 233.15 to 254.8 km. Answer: 1.3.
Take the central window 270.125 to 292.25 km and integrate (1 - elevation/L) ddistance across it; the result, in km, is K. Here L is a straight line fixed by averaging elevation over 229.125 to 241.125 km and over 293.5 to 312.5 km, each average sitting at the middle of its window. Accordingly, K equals -2.29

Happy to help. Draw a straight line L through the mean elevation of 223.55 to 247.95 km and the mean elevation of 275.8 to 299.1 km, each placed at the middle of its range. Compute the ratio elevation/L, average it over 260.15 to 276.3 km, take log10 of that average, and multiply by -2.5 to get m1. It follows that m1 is -0.07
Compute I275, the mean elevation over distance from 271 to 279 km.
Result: 108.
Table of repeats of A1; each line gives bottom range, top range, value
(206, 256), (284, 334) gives 1.40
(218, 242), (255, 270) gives 1.54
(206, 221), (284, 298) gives 1.30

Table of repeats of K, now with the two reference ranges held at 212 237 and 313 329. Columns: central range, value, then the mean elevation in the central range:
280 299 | -2.07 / 115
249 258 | -2.22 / 107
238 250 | -1.62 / 92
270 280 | -1.22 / 108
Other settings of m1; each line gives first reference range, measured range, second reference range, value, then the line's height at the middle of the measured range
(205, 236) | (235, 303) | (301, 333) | -0.08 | 98.4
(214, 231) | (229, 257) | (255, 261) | 0.06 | 92.6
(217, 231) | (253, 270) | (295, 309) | -0.19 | 89.6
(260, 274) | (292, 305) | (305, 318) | -0.02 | 114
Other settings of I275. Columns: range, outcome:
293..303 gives 115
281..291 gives 116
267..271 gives 103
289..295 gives 116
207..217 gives 93.2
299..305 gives 117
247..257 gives 105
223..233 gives 62.2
